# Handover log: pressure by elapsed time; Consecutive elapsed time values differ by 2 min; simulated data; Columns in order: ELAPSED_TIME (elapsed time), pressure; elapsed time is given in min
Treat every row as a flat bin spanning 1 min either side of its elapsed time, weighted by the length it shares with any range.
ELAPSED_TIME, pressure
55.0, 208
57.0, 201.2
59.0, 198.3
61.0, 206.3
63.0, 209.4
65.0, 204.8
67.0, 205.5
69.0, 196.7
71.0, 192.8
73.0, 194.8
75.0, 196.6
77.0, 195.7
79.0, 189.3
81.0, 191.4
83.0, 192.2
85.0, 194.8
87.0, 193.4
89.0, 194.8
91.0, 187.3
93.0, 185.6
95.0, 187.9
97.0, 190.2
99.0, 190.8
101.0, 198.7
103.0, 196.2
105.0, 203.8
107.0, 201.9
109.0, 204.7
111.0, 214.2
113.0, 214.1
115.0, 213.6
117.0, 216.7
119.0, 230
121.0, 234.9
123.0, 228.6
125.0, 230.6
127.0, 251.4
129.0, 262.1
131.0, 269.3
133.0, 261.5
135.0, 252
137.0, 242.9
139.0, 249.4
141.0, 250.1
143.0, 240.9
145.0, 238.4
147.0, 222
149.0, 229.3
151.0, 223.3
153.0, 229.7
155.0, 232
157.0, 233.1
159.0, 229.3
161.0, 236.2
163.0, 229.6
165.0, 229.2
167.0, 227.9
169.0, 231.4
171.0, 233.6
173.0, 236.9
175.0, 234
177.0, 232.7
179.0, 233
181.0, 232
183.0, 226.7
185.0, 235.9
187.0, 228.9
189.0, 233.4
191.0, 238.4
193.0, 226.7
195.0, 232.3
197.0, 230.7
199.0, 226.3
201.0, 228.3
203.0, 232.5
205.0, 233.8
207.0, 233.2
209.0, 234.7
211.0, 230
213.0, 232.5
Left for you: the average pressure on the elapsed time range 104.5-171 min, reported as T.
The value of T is 232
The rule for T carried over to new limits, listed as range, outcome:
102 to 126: 216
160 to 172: 231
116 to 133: 242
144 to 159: 230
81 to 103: 192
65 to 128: 204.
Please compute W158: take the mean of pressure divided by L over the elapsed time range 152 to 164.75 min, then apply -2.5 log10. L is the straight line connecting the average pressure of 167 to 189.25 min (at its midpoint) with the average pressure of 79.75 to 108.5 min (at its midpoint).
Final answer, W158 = -0.04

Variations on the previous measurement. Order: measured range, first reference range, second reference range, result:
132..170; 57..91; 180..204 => -0.082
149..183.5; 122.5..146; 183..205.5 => 0.037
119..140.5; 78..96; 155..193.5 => -0.173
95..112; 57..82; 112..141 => 0.124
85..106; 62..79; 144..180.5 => 0.080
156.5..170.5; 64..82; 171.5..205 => -0.032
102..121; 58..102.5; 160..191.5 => -0.022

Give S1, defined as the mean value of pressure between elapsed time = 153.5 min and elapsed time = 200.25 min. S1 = 232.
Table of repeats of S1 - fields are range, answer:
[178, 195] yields 232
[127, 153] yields 245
